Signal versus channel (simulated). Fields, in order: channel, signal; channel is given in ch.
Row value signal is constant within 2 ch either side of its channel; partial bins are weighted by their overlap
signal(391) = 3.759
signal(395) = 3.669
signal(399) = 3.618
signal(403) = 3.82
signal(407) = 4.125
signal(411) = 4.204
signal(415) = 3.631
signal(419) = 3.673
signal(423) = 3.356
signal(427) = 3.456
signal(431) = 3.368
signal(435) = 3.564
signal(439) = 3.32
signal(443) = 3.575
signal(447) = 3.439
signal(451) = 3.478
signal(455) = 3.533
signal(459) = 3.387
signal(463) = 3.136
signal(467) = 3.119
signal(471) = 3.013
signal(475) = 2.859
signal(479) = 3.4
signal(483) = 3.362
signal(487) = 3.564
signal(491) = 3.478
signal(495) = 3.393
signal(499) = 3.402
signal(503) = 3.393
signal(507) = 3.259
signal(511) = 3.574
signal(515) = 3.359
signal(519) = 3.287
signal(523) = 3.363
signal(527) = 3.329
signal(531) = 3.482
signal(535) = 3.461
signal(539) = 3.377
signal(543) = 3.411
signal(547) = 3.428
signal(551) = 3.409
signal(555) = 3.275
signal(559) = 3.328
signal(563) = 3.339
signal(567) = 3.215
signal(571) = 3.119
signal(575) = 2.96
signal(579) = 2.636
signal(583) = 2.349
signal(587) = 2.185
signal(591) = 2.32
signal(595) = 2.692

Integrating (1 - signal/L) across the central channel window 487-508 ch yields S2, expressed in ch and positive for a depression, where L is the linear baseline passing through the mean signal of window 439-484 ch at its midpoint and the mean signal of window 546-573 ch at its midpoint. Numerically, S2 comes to -0.7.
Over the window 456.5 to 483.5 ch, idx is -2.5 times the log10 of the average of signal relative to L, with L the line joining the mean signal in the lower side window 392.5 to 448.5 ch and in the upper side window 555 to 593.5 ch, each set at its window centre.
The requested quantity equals 0.07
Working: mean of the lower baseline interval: 3.63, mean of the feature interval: 3.18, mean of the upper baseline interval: 2.85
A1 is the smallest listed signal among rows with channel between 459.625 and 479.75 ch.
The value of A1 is 2.859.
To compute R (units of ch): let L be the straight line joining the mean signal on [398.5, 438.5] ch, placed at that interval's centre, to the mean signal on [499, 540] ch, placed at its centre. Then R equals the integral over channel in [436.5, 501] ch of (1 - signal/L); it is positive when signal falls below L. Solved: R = 3.4 ch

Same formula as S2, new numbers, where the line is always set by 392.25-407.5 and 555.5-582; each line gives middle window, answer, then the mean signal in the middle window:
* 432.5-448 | 0.6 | 3.47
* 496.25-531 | -0.7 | 3.38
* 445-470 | 1.4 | 3.34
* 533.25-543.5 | -0.7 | 3.42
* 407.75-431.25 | 0.2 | 3.66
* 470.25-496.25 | 0.9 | 3.31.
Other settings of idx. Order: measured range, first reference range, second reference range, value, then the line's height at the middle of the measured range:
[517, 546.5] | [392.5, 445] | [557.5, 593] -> -0.11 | 3.05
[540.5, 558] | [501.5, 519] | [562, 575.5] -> -0.05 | 3.24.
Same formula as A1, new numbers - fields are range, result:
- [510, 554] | 3.287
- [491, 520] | 3.259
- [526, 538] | 3.329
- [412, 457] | 3.32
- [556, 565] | 3.328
